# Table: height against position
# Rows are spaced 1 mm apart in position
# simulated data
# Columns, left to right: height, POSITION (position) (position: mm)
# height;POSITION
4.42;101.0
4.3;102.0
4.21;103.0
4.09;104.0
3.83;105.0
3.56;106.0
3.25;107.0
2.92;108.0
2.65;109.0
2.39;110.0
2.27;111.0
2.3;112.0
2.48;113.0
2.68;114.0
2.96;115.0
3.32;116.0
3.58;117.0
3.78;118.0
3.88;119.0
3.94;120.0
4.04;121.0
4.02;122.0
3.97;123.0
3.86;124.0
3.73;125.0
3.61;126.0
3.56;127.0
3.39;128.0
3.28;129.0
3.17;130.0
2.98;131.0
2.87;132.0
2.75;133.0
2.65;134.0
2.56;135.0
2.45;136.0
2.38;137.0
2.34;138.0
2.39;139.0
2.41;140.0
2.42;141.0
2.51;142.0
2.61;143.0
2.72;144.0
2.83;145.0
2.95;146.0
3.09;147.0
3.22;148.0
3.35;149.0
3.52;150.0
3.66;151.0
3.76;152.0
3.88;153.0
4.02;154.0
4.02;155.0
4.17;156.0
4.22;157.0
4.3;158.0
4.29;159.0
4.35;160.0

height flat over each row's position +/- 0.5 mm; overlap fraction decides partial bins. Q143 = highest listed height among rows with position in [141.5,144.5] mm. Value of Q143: 2.72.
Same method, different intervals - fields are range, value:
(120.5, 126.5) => 4.04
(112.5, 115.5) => 2.96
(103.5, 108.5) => 4.09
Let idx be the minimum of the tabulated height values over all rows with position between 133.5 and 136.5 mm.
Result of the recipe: 2.45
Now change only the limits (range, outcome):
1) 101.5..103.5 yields 4.21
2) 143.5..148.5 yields 2.72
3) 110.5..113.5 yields 2.27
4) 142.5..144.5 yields 2.61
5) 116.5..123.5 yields 3.58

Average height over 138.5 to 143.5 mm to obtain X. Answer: 2.47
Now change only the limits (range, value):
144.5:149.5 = 3.09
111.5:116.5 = 2.75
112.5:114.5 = 2.58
